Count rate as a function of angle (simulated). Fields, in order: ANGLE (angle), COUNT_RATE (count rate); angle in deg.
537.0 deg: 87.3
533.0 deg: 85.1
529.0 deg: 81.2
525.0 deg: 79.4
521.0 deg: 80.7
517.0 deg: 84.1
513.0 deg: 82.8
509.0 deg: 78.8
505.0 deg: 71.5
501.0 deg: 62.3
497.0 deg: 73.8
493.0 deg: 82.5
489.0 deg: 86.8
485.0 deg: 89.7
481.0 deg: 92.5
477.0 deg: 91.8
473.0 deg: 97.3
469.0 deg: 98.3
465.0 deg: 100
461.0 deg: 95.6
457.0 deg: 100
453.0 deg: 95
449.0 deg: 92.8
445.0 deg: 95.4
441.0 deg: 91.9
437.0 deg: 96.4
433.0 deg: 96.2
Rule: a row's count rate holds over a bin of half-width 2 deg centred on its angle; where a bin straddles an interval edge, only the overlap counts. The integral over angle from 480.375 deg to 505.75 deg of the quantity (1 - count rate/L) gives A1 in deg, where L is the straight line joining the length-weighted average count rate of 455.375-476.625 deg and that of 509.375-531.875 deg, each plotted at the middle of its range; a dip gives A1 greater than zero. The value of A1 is 2.9 deg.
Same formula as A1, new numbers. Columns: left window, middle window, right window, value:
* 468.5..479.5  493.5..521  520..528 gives 2.81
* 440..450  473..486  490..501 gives -1.71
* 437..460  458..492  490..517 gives -3.04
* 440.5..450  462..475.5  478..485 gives -0.84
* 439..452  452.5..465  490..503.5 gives -1.30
